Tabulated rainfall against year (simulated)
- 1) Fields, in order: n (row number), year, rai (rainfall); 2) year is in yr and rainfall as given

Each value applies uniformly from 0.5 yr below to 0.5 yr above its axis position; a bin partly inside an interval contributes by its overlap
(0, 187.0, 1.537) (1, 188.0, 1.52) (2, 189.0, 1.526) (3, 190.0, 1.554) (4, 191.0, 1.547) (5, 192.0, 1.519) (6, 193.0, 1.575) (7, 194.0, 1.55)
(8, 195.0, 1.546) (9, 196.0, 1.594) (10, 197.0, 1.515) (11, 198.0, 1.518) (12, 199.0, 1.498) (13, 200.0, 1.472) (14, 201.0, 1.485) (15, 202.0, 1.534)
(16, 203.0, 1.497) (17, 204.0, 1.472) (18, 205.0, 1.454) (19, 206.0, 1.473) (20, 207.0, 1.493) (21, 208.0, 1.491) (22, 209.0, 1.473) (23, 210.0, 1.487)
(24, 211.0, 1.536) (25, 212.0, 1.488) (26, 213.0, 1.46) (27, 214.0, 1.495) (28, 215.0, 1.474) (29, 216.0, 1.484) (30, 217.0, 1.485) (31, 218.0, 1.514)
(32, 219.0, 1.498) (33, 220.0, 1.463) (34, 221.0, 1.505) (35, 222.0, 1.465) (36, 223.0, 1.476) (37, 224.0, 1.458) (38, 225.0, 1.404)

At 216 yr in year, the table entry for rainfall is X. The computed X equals 1.484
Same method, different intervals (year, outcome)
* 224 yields 1.458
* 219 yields 1.498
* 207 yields 1.493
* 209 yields 1.473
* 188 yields 1.52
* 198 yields 1.518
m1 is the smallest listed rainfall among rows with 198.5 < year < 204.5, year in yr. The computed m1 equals 1.472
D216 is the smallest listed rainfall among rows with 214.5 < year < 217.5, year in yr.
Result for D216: 1.474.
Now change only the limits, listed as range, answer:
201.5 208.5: 1.454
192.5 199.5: 1.498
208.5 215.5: 1.46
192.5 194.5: 1.55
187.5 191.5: 1.52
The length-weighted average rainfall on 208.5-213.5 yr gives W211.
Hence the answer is 1.49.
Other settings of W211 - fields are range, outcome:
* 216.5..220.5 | 1.49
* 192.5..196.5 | 1.57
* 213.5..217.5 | 1.48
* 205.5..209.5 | 1.48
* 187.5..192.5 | 1.53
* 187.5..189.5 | 1.52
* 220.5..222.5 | 1.48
